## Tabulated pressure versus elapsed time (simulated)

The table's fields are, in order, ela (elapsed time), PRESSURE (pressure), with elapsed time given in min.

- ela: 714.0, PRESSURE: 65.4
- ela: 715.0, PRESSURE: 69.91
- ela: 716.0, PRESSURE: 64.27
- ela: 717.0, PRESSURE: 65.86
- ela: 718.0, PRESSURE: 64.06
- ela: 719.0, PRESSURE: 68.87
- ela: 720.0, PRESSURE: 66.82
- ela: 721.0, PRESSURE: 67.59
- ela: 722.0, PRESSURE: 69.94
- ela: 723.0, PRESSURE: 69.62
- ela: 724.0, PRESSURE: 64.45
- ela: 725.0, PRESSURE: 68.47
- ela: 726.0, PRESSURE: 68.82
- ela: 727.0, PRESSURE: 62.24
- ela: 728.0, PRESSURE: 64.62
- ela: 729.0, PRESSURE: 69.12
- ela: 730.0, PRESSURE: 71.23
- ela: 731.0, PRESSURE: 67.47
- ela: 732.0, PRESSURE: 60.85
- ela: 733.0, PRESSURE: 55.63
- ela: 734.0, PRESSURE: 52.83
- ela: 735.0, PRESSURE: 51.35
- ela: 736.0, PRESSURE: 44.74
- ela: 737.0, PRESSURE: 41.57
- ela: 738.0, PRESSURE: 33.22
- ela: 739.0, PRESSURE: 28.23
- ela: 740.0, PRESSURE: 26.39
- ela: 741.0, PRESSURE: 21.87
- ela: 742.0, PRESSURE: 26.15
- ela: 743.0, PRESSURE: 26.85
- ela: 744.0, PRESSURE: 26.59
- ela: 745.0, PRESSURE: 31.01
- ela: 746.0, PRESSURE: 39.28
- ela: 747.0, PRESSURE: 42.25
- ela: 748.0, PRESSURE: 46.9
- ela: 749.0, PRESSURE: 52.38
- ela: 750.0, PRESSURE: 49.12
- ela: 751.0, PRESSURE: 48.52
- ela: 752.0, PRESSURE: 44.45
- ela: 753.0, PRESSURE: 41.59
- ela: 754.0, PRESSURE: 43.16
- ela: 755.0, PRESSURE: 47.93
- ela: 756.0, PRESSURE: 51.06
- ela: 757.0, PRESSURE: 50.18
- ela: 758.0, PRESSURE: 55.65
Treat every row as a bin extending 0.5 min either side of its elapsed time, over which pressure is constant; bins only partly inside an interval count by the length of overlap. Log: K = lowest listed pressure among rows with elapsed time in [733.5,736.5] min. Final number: 44.74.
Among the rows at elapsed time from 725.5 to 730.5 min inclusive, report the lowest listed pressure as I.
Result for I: 62.24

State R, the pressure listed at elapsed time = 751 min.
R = 48.52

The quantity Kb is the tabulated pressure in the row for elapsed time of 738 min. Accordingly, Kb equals 33.22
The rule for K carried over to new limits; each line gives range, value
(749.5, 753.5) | 41.59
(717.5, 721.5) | 64.06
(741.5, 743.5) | 26.15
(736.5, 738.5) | 33.22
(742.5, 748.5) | 26.59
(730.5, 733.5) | 55.63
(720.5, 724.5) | 64.45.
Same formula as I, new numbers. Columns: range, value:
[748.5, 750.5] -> 49.12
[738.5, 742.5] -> 21.87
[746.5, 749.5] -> 42.25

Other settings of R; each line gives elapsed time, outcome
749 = 52.38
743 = 26.85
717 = 65.86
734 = 52.83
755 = 47.93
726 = 68.82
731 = 67.47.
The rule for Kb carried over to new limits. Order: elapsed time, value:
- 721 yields 67.59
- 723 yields 69.62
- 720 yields 66.82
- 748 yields 46.9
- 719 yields 68.87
